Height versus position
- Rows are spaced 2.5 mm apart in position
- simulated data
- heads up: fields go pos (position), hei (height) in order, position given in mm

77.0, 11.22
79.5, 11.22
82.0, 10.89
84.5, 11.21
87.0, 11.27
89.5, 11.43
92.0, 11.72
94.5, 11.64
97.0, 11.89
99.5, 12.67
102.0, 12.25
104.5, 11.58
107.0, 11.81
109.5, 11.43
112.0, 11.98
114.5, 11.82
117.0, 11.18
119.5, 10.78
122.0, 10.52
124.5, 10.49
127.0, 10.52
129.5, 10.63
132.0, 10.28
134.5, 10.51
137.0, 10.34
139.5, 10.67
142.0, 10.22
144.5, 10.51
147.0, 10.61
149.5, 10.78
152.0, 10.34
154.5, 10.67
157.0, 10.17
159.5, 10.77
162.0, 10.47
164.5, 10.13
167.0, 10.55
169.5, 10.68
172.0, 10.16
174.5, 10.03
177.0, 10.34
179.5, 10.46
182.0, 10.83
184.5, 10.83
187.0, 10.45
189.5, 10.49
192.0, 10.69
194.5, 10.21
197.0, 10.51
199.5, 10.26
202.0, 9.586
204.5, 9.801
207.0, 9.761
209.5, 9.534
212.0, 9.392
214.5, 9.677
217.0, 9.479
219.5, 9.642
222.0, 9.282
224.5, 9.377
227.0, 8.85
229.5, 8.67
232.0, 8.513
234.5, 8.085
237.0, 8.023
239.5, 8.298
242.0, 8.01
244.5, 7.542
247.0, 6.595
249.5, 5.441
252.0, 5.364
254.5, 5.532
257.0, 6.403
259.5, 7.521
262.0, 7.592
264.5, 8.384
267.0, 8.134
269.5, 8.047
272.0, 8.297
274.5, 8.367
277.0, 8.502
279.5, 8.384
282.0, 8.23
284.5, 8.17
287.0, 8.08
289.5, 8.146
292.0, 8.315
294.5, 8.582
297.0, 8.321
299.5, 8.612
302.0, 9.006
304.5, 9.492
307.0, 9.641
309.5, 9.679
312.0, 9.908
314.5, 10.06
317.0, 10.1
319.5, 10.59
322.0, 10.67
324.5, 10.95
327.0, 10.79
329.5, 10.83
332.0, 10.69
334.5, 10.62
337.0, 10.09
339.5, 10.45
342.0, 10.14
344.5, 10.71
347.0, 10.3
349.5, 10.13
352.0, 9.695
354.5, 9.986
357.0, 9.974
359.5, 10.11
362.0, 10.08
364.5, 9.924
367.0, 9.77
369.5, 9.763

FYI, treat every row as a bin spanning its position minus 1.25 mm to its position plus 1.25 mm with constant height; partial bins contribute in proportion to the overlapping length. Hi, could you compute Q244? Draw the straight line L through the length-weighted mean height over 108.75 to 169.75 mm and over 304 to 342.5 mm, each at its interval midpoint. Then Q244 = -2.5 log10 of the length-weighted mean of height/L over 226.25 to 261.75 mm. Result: 0.39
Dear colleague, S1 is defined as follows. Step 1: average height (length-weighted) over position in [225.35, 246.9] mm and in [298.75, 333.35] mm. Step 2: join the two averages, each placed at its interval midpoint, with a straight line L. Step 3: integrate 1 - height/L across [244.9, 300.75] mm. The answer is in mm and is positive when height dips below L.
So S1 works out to 8.6 mm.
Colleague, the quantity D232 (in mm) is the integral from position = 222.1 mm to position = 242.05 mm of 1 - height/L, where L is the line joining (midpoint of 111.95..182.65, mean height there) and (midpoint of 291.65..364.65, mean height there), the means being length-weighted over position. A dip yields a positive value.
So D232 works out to 3.4 mm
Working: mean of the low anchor 10.6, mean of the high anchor 9.97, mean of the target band 8.55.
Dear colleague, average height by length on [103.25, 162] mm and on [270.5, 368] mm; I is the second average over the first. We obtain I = 0.89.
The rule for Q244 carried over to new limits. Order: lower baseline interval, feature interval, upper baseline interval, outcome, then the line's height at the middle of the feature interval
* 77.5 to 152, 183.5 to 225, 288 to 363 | 0.07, 10.6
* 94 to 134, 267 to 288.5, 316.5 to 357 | 0.28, 10.7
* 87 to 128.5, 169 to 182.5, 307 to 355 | 0.07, 11.1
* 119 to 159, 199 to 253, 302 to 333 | 0.20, 10.4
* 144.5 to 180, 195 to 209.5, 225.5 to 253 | -0.11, 8.97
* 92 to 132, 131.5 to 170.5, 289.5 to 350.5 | 0.06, 11.1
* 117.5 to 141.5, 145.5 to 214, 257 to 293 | -0.07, 9.69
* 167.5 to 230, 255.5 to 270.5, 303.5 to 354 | 0.31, 10.1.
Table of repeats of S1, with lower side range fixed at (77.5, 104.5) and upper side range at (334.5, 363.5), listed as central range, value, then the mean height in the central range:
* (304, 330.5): 0.2 mm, 10.3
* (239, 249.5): 3.4 mm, 7.3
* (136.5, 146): 0.7 mm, 10.4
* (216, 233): 2.7 mm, 9.12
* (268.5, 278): 2.1 mm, 8.3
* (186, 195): 0.5 mm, 10.5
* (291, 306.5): 2.5 mm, 8.77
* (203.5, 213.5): 1.2 mm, 9.62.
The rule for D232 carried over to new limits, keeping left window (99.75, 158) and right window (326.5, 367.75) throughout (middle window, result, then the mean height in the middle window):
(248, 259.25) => 5.0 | 5.87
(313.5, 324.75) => -0.1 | 10.4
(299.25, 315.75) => 1.3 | 9.54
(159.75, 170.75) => 0.3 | 10.5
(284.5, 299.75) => 3.1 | 8.31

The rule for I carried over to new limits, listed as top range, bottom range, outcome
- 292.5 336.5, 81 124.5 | 0.86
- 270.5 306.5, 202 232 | 0.91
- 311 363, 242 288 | 1.38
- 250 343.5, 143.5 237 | 0.89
